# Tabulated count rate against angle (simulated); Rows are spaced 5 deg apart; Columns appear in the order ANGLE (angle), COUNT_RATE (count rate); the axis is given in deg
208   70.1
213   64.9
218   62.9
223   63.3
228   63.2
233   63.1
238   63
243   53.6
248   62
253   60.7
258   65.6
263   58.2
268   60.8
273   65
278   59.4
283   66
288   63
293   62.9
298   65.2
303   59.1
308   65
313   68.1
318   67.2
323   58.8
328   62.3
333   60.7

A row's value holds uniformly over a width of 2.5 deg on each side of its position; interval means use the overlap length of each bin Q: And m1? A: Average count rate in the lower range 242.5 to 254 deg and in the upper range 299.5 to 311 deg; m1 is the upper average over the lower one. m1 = 1.1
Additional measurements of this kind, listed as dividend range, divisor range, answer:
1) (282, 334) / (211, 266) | 1.03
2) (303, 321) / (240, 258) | 1.09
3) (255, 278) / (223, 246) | 1.02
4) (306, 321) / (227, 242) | 1.07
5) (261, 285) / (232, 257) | 1.02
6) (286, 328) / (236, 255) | 1.06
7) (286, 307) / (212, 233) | 0.99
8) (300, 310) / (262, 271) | 1.03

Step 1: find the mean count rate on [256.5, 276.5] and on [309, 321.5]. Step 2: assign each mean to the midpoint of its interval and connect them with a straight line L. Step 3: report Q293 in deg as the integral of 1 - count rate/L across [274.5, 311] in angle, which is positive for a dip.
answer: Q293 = 0.82 deg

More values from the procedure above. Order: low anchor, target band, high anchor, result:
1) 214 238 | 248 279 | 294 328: 0.83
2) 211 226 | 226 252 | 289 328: 1.11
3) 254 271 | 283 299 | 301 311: -0.45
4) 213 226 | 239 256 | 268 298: 1.07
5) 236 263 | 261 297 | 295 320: 0.25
